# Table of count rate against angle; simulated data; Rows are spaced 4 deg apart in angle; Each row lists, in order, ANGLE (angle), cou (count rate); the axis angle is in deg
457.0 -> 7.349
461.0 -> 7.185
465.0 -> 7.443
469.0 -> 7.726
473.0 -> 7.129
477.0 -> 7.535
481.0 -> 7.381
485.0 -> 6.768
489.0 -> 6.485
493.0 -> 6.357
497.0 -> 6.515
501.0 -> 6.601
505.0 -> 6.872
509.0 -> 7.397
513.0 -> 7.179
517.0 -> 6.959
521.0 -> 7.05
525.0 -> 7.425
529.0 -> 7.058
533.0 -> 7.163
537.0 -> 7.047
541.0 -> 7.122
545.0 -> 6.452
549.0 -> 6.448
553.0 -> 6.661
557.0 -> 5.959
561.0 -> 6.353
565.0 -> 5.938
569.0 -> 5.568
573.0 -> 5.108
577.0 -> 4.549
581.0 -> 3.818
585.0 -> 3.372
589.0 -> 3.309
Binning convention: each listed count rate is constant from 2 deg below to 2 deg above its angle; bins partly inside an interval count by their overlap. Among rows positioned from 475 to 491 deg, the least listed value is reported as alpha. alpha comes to 6.485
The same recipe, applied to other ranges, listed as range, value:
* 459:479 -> 7.129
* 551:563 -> 5.959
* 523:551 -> 6.448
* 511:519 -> 6.959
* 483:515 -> 6.357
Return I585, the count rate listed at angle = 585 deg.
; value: 3.372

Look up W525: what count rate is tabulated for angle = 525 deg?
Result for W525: 7.425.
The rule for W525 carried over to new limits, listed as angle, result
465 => 7.443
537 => 7.047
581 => 3.818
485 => 6.768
